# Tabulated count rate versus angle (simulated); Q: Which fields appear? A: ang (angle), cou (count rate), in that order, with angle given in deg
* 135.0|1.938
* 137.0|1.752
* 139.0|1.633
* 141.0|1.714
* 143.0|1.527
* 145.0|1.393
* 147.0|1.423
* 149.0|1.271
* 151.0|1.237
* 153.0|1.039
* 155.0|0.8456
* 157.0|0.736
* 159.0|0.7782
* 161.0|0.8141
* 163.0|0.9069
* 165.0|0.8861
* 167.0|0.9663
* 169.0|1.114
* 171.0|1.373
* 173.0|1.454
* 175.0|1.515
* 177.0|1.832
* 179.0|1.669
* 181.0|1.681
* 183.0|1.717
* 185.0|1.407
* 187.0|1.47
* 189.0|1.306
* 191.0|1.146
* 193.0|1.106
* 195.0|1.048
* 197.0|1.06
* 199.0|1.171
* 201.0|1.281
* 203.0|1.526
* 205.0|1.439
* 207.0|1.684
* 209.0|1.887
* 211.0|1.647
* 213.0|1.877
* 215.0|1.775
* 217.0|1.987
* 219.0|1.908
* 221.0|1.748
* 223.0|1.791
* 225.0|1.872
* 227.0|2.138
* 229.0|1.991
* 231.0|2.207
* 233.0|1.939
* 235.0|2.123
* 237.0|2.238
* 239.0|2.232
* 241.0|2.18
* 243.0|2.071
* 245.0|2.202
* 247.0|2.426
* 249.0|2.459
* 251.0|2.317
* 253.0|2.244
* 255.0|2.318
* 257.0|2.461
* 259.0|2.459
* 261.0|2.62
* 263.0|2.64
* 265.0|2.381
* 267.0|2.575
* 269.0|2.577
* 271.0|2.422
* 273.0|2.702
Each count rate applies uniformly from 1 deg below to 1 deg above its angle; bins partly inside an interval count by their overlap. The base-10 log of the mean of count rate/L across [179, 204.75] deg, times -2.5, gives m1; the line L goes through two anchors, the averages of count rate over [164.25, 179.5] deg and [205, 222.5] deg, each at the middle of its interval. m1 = 0.15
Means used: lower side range 1.35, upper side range 1.79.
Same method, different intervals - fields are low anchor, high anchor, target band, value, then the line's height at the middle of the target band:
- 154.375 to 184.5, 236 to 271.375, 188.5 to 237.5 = 0.10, 1.82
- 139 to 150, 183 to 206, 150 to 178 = 0.25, 1.41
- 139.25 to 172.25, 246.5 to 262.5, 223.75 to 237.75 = 0.03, 2.11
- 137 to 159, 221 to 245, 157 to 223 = 0.19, 1.67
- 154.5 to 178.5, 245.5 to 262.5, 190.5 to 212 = 0.20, 1.63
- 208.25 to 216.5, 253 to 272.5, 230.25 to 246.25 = 0.00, 2.16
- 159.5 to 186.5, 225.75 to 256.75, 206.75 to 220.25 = 0.01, 1.85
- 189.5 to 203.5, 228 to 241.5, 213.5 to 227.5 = -0.06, 1.78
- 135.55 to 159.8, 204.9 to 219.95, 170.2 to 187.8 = -0.02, 1.54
